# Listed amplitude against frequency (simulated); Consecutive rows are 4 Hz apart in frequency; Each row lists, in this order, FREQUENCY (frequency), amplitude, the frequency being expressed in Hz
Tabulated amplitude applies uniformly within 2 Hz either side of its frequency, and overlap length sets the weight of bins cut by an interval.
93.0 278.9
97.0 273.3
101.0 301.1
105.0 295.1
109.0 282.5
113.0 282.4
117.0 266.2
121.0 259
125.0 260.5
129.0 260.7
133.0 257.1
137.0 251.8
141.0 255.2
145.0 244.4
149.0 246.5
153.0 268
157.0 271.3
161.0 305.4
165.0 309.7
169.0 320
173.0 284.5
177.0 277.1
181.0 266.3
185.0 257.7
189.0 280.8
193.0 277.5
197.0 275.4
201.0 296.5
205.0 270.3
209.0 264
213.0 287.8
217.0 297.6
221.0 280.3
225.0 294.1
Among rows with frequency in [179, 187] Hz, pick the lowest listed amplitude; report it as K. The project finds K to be 257.7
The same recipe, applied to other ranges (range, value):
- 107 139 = 251.8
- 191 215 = 264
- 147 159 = 246.5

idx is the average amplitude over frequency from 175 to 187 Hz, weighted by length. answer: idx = 267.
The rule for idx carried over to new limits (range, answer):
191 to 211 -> 277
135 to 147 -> 250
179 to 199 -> 272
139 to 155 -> 254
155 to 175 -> 298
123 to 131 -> 261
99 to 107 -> 298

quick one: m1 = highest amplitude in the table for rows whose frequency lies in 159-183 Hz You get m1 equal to 320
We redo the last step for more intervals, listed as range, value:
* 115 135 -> 266.2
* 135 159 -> 271.3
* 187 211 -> 296.5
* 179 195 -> 280.8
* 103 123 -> 295.1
